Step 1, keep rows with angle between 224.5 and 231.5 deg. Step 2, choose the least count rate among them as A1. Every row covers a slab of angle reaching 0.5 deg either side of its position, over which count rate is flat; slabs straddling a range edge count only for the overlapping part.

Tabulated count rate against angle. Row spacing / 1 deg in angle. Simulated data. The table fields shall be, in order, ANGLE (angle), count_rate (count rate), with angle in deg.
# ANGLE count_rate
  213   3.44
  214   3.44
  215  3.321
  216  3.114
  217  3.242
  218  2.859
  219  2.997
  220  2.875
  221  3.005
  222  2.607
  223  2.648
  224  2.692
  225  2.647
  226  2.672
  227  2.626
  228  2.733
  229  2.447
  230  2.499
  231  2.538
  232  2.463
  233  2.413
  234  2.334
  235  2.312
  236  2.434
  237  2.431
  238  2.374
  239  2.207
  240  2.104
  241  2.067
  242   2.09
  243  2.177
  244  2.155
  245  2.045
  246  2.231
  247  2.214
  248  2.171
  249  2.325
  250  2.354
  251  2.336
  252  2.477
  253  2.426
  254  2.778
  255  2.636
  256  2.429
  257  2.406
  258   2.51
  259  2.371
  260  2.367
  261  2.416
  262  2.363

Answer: 2.447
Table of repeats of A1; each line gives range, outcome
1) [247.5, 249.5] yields 2.171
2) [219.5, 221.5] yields 2.875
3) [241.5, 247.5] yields 2.045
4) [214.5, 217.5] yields 3.114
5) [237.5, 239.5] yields 2.207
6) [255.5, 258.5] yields 2.406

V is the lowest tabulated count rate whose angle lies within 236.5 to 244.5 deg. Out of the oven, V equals 2.067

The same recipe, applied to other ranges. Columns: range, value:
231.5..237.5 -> 2.312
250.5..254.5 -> 2.336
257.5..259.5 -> 2.371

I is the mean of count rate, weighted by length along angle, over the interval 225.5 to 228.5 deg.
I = 2.68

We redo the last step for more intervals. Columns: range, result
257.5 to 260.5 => 2.42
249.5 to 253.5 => 2.4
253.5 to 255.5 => 2.71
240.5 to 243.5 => 2.11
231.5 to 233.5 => 2.44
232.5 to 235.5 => 2.35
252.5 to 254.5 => 2.6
